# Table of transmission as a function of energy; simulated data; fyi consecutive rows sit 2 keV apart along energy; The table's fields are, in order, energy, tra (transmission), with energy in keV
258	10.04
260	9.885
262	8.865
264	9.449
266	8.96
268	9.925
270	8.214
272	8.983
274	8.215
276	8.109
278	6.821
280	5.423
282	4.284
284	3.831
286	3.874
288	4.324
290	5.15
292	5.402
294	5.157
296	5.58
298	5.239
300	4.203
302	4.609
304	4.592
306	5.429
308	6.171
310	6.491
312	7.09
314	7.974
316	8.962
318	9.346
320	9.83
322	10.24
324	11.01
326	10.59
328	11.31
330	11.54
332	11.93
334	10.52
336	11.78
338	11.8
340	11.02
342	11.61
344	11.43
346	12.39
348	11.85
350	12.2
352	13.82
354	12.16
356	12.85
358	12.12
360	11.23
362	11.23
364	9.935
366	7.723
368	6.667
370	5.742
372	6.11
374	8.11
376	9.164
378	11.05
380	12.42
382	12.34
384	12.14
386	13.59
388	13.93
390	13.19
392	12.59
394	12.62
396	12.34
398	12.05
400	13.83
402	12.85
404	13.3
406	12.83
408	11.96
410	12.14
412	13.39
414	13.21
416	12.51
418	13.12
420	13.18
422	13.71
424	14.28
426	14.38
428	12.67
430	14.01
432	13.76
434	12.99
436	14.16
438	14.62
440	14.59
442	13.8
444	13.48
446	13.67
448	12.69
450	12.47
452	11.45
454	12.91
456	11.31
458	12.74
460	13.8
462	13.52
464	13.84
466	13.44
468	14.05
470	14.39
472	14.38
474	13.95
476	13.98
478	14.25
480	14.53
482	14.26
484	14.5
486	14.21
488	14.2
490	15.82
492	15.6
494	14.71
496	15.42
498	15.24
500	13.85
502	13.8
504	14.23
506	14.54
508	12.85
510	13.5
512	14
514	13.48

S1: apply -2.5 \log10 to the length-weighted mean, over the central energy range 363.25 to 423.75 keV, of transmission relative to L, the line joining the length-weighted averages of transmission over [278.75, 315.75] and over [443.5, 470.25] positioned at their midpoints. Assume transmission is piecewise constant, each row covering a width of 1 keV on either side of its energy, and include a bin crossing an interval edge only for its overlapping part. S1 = -0.16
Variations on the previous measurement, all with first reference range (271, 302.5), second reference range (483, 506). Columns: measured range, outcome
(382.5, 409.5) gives -0.23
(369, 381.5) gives 0.07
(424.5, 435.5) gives -0.15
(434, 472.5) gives -0.05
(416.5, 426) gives -0.18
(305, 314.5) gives 0.01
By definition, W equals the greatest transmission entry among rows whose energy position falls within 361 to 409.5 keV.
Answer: 13.93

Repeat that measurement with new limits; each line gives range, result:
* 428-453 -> 14.62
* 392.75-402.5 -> 13.83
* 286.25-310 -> 6.491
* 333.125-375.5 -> 13.82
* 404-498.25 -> 15.82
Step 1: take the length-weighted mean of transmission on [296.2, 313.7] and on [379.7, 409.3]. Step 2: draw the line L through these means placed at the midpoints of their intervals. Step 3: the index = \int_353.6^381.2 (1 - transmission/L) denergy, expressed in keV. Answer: 2.1 keV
